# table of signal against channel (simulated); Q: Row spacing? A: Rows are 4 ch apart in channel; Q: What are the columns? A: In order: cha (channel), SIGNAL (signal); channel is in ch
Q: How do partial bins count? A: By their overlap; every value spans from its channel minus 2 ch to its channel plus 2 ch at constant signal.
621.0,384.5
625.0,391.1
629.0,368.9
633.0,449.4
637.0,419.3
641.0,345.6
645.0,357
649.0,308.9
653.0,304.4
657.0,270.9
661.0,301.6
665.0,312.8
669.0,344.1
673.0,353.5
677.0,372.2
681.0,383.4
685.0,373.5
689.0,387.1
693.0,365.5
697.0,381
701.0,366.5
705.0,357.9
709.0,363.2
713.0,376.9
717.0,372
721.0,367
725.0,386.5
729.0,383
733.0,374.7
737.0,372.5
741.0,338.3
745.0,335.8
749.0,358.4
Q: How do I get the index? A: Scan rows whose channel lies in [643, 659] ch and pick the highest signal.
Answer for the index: 357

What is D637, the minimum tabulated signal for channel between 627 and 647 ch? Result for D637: 345.6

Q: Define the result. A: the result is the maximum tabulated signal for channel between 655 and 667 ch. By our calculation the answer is 312.8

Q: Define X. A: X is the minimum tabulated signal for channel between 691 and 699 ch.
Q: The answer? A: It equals 365.5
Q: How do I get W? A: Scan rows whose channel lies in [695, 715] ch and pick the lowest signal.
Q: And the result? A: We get 357.9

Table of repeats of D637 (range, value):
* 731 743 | 338.3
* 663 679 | 312.8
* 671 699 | 353.5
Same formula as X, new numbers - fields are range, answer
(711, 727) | 367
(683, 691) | 373.5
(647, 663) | 270.9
